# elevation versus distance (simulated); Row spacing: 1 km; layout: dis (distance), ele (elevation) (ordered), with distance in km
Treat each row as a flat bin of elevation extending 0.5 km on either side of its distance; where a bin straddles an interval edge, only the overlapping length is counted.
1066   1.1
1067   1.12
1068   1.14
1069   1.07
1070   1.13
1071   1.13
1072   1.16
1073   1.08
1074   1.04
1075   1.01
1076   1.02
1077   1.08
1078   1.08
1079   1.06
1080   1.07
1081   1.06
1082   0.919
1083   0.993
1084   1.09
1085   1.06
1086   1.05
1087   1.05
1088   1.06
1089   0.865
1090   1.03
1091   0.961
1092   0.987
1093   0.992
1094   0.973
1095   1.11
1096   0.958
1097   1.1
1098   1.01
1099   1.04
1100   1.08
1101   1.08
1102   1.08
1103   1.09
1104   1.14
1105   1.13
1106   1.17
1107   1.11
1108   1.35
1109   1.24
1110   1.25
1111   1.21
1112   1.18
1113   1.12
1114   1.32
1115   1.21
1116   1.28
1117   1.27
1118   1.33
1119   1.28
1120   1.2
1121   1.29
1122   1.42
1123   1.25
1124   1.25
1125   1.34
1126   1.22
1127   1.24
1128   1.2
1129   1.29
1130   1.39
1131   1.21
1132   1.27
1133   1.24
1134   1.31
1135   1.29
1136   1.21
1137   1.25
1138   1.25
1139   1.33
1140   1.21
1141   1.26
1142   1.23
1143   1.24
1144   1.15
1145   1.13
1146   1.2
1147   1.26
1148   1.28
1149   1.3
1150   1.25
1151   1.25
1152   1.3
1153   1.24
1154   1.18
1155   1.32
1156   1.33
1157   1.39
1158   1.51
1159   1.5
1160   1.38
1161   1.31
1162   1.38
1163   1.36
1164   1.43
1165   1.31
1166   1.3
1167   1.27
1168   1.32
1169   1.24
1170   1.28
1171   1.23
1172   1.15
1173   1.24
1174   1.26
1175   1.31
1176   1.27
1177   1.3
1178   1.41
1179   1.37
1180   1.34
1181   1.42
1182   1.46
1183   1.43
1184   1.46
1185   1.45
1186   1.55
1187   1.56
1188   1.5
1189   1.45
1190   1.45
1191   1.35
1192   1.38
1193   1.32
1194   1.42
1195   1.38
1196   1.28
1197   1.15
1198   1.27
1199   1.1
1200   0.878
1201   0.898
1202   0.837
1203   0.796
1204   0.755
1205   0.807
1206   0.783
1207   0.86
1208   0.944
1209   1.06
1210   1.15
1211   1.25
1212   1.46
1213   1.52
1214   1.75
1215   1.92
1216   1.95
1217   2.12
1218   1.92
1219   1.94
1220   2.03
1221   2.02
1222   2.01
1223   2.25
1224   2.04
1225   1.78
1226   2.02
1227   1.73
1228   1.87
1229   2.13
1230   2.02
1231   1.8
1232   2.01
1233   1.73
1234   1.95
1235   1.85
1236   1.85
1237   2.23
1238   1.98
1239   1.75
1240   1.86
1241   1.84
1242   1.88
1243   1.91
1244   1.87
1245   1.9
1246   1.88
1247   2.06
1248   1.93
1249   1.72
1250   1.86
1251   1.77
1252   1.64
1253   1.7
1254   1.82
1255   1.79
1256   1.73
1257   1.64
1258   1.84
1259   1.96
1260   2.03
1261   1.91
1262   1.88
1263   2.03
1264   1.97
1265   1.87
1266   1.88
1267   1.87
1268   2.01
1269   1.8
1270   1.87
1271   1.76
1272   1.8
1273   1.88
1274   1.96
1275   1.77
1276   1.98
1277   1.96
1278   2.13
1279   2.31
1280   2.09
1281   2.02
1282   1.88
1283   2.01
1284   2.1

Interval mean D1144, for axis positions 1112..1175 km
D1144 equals 1.28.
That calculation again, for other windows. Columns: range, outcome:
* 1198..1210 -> 0.911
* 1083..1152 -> 1.18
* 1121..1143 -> 1.27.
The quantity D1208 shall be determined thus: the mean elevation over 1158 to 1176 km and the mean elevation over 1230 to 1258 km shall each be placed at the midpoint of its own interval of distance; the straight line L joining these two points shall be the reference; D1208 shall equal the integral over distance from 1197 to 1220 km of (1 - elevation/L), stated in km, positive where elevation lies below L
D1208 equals 4.7 km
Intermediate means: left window 1.31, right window 1.85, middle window 1.29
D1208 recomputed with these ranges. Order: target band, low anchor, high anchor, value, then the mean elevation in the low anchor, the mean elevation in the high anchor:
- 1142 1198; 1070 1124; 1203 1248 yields 5.1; 1.12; 1.73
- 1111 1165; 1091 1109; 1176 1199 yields -2.9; 1.08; 1.39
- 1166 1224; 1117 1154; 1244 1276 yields 6.4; 1.26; 1.86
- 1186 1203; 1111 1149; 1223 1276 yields 3.5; 1.25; 1.88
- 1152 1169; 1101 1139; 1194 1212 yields -3.0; 1.24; 1.04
